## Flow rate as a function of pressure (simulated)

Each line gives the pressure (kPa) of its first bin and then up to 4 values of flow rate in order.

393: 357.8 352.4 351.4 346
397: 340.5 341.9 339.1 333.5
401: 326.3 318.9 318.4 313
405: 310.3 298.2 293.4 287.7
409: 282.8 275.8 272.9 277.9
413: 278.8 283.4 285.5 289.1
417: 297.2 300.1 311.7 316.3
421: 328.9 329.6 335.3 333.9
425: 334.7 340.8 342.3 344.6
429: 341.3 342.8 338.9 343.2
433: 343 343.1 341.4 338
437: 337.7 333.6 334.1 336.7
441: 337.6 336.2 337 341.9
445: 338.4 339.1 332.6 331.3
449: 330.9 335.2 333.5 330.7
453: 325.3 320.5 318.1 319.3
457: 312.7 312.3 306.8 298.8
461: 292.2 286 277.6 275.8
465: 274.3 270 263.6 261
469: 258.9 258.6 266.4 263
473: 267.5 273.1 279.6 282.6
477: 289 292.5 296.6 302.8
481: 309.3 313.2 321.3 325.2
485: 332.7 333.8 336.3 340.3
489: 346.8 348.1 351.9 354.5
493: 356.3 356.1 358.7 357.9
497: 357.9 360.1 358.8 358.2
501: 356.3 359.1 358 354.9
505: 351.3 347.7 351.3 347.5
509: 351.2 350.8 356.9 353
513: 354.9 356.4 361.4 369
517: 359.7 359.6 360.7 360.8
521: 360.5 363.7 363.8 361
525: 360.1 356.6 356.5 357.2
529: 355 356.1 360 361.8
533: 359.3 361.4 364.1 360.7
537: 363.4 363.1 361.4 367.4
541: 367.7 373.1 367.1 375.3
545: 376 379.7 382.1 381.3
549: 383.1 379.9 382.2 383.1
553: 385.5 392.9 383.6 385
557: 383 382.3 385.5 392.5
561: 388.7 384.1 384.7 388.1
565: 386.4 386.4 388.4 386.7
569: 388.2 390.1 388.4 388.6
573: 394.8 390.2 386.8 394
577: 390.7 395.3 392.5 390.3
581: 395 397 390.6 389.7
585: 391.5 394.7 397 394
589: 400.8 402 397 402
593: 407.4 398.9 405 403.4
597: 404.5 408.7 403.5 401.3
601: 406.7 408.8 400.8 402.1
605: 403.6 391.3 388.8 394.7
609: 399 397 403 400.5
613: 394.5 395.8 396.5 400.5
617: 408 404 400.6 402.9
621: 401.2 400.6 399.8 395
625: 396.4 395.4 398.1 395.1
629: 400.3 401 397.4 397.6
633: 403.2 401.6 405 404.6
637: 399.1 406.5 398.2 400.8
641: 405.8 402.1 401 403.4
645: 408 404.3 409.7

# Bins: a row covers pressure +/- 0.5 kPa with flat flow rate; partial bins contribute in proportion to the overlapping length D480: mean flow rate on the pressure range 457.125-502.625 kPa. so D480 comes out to 312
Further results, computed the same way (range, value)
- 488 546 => 359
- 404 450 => 321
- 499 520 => 356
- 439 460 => 328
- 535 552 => 373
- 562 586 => 390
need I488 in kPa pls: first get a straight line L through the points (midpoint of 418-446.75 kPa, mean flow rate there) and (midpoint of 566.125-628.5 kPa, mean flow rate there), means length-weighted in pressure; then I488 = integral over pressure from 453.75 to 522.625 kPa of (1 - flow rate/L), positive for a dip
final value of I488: 6.1 kPa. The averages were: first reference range 336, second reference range 397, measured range 325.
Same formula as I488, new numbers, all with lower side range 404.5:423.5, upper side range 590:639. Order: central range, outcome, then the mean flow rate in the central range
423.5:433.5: -1.2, 341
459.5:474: 2.3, 272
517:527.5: -0.2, 360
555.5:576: -0.7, 388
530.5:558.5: -0.7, 374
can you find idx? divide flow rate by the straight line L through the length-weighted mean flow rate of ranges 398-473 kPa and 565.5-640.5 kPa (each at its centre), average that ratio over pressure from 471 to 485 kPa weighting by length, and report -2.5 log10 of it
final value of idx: 0.14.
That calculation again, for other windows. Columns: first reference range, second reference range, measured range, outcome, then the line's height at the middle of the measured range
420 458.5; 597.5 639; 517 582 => 0.00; 375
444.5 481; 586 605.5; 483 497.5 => -0.09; 319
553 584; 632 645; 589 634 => -0.01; 397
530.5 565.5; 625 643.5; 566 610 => -0.02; 388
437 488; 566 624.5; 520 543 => -0.02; 354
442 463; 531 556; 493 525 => -0.01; 354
